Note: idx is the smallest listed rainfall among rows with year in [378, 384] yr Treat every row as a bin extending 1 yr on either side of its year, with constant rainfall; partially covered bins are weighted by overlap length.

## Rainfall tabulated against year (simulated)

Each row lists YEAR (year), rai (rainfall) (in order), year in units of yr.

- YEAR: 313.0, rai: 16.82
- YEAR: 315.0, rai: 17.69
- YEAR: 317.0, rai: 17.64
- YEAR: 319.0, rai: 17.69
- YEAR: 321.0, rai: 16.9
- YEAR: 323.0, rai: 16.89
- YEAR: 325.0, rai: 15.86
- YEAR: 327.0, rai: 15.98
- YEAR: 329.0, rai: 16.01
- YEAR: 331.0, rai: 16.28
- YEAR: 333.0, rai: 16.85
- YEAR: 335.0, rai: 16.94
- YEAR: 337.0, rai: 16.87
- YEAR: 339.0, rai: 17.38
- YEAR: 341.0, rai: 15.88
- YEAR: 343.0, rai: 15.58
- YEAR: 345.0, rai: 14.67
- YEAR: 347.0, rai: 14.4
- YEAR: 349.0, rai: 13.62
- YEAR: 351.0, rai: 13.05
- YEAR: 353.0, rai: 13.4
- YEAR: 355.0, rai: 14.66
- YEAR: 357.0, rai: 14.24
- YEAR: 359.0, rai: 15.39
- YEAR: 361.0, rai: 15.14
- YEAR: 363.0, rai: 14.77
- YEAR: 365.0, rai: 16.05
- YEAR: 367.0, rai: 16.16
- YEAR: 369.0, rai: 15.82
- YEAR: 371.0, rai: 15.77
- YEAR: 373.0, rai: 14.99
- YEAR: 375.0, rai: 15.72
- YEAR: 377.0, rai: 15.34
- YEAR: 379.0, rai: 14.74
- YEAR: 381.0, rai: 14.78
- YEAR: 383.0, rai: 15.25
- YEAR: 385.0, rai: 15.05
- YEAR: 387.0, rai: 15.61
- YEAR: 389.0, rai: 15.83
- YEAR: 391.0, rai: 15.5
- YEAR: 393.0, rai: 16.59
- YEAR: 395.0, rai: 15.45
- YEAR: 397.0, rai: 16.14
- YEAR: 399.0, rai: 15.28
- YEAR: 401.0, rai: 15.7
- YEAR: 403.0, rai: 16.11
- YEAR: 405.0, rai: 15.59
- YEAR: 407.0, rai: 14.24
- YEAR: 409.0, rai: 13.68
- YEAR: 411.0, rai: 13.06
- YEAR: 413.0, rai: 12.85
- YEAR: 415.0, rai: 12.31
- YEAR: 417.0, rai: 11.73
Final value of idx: 14.74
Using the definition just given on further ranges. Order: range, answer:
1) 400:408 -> 14.24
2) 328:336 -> 16.01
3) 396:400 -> 15.28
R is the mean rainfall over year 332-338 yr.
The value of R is 16.9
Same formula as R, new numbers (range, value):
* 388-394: 16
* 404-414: 13.9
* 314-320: 17.7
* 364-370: 16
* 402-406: 15.8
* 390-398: 15.9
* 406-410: 14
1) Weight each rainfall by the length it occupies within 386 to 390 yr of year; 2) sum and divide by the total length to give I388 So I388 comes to 15.7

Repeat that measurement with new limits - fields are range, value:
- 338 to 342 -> 16.6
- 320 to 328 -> 16.4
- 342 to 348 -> 14.9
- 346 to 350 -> 14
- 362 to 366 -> 15.4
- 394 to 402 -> 15.6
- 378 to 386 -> 15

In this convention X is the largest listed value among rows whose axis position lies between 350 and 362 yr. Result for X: 15.39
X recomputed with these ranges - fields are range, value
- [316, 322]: 17.69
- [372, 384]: 15.72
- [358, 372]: 16.16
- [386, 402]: 16.59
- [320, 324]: 16.9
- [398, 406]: 16.11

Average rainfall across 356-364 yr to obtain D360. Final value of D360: 14.9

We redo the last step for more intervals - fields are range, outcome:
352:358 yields 14.1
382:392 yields 15.4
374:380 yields 15.3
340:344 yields 15.7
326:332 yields 16.1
